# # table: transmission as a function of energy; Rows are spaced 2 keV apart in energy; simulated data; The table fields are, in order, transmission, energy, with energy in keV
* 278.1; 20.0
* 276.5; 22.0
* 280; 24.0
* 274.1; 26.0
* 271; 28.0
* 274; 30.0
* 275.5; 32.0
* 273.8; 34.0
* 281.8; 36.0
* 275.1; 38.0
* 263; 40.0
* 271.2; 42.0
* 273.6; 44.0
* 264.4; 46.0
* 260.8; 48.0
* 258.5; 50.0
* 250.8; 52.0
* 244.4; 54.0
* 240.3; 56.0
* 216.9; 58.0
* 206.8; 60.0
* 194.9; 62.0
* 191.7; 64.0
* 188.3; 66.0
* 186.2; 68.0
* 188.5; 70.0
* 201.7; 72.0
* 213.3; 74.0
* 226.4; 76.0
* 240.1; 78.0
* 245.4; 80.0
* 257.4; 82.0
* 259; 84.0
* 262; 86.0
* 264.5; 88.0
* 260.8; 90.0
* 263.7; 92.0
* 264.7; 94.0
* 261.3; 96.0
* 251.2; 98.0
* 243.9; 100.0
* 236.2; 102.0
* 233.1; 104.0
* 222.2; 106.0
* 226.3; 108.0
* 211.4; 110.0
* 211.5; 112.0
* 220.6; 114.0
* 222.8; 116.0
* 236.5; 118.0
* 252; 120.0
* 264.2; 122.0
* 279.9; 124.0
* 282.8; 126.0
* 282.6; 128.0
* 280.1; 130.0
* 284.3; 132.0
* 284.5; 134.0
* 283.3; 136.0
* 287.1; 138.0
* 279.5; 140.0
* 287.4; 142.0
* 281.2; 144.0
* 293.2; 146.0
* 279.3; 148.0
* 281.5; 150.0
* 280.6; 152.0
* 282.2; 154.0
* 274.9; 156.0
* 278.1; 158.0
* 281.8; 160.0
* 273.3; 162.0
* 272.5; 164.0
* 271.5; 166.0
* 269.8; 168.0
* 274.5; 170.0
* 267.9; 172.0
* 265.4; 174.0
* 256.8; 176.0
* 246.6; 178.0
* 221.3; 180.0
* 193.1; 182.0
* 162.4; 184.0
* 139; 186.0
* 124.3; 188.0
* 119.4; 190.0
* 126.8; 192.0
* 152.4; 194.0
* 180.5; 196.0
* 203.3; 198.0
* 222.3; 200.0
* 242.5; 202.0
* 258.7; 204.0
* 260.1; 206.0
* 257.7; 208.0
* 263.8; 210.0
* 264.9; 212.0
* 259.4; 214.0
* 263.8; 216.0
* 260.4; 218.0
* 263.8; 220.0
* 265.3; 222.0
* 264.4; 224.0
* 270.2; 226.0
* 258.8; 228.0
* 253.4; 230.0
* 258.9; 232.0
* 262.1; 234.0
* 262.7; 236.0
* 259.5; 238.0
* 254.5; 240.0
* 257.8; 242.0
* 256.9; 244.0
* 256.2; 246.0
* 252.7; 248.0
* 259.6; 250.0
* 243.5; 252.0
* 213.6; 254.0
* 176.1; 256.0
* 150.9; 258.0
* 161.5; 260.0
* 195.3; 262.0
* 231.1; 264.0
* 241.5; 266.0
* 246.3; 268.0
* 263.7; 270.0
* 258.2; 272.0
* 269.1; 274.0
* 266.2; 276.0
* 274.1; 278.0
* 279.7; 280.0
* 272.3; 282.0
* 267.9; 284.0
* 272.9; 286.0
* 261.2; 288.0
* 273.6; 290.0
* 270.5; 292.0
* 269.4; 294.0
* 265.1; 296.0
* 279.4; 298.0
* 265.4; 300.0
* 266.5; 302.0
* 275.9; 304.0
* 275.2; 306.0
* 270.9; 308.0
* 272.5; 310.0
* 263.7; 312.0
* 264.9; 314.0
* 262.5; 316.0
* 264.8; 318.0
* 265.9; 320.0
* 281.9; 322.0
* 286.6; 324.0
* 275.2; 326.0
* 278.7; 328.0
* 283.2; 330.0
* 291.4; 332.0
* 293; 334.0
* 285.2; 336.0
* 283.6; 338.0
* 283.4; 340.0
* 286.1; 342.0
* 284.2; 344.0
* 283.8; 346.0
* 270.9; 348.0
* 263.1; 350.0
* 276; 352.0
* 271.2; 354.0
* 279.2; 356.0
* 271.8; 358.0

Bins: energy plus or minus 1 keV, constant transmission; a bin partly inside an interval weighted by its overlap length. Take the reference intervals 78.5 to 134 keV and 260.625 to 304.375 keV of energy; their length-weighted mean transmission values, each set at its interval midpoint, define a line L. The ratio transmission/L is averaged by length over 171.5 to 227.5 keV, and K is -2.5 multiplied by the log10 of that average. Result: 0.15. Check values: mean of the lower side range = 252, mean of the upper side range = 261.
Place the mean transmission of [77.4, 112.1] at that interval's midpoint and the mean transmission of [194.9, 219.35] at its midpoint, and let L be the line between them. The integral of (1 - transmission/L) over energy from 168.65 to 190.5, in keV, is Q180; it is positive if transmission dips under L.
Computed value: 3.2 keV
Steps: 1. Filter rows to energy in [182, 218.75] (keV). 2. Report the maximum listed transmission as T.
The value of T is 264.9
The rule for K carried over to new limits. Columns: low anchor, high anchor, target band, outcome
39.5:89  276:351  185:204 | 0.427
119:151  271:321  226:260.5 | 0.141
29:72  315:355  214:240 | 0.011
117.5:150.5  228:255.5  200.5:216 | 0.011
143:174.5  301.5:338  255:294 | 0.132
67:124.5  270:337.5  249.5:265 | 0.293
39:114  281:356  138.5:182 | -0.088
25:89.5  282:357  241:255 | 0.074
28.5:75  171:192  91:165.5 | -0.228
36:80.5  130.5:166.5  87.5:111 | 0.043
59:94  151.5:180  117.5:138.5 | -0.096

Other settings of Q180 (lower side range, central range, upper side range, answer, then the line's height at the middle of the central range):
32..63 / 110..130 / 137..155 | 1.9 keV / 275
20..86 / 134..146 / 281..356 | -1.4 keV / 255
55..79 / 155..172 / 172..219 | -4.8 keV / 214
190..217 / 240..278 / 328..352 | 1.9 keV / 247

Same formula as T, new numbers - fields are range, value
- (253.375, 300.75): 279.7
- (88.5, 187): 293.2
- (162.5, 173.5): 274.5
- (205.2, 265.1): 270.2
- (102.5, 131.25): 282.8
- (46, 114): 264.7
